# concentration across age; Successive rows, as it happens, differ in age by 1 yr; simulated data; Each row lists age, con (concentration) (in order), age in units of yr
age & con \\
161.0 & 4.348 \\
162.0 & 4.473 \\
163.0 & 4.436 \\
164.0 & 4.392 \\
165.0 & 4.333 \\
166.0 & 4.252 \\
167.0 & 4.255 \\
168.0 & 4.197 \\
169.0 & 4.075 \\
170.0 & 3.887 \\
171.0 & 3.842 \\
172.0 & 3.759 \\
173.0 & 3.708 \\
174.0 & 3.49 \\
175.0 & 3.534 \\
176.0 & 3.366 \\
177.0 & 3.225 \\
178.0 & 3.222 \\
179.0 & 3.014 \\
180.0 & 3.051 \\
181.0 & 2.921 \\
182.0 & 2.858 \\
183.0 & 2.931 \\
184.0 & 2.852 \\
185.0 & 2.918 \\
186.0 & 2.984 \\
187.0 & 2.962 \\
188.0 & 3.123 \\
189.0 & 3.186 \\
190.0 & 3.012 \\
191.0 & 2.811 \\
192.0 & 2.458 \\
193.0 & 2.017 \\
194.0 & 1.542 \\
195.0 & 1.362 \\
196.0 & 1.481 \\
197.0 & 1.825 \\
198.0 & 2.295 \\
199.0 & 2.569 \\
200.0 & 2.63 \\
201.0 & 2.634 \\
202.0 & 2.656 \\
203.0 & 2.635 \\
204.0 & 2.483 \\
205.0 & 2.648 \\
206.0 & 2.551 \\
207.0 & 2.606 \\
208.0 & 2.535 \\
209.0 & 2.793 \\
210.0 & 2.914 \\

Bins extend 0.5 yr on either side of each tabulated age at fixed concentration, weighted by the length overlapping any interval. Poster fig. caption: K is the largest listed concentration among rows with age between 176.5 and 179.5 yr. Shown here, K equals 3.225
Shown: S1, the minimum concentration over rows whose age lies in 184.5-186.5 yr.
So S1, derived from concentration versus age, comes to 2.918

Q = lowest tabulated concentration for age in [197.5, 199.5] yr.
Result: 2.295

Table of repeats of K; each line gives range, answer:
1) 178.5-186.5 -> 3.051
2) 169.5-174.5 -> 3.887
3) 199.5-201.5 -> 2.634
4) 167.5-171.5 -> 4.197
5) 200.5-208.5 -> 2.656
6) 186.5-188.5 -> 3.123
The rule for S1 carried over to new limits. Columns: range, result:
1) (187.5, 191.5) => 2.811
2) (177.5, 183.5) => 2.858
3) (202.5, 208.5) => 2.483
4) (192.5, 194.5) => 1.542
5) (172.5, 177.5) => 3.225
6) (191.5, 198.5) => 1.362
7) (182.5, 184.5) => 2.852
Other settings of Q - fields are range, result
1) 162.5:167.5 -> 4.252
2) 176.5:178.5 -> 3.222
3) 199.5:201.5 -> 2.63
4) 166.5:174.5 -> 3.49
